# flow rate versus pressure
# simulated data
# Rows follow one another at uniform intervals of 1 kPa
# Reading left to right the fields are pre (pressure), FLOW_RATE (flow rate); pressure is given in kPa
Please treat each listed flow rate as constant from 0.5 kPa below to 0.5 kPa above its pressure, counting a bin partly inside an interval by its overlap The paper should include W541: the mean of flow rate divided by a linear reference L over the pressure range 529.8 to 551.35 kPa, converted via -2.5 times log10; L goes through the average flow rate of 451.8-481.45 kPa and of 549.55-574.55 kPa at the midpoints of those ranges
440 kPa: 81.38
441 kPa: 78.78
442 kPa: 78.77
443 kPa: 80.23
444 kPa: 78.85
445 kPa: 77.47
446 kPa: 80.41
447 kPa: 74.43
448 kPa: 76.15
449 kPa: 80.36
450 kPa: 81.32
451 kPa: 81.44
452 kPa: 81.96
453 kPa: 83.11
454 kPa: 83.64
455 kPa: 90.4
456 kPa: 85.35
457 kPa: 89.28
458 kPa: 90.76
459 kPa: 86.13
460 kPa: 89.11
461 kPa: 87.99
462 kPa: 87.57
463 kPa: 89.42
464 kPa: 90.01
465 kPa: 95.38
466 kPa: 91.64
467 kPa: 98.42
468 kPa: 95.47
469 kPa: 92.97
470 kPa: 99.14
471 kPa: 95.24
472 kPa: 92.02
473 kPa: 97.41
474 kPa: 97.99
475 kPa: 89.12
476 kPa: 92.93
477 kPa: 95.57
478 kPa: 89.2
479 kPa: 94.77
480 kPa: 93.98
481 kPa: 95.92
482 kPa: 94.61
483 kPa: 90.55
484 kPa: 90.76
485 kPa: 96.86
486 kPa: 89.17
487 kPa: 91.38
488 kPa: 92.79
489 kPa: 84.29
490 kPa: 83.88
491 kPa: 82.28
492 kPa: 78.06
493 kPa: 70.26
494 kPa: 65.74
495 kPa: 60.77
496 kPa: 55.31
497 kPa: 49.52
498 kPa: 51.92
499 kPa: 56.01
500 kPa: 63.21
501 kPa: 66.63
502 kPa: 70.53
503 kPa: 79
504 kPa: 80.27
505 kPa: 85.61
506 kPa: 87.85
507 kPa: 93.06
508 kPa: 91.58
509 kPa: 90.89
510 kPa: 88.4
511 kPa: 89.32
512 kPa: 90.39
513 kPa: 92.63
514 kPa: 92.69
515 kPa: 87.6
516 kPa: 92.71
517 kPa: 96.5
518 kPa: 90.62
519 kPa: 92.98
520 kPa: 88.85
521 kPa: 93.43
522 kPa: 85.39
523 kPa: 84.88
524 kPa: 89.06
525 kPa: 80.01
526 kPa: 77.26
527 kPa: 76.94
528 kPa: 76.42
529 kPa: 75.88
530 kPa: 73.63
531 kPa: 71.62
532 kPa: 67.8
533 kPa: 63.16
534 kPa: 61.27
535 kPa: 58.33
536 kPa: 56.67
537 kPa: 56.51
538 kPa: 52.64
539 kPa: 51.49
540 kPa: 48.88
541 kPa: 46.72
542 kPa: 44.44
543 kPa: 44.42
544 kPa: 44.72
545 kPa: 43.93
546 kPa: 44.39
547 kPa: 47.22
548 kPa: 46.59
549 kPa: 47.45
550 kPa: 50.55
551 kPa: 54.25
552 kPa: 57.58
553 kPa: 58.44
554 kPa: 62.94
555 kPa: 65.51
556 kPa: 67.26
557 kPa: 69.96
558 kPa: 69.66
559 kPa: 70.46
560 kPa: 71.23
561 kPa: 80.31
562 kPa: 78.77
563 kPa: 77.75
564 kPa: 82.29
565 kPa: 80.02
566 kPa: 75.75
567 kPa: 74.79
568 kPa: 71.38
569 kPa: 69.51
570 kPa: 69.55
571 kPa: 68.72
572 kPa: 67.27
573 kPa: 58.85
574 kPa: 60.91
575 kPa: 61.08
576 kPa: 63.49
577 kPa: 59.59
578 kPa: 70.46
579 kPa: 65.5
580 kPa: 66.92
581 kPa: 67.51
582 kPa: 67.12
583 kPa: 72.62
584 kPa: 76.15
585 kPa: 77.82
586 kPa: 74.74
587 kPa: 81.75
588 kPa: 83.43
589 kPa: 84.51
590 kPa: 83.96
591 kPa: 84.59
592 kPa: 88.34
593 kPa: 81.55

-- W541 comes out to 0.36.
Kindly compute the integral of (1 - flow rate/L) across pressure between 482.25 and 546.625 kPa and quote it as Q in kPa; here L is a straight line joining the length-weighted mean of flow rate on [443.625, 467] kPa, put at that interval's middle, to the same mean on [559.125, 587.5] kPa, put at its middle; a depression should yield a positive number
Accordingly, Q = 3.11 kPa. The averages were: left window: 85.2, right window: 71.1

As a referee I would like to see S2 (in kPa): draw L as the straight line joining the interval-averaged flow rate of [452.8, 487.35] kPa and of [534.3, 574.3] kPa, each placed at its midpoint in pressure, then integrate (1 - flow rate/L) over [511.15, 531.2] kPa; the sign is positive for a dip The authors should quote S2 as -3.4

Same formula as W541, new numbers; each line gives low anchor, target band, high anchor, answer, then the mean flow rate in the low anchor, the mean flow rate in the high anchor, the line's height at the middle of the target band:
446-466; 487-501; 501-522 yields 0.247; 85.5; 88.1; 87.3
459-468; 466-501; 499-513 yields 0.038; 91.1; 82.2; 86.9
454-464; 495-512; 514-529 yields 0.161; 88.3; 86.5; 87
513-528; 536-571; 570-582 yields 0.194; 87.6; 64.9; 74.1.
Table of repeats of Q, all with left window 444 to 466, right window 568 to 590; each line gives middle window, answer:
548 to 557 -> 1.9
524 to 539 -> 1.6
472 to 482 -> -1.4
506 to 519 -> -2.2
